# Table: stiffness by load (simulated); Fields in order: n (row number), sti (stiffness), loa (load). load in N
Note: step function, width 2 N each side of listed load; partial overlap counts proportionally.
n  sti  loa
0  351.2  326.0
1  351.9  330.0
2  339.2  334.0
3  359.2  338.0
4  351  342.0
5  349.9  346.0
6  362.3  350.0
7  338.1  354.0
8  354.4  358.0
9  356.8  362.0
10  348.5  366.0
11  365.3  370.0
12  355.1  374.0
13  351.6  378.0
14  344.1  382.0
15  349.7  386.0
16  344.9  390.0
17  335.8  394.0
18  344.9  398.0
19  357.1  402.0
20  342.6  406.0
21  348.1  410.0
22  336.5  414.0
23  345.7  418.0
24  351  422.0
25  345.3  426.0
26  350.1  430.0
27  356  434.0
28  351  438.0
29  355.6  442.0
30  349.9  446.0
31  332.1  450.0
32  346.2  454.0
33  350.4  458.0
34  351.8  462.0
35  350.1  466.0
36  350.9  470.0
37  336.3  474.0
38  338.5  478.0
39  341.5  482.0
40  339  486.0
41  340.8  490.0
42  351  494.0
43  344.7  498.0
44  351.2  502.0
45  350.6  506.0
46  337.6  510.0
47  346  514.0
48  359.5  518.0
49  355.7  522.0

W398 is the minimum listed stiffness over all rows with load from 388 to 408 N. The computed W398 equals 335.8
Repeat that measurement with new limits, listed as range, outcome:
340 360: 338.1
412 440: 336.5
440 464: 332.1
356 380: 348.5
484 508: 339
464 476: 336.3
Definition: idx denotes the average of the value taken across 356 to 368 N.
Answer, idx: 353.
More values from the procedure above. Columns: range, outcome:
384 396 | 343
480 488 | 340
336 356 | 352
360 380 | 355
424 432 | 348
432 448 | 353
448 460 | 343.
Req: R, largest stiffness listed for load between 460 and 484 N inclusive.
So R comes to 351.8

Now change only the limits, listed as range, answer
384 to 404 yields 357.1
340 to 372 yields 365.3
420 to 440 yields 356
